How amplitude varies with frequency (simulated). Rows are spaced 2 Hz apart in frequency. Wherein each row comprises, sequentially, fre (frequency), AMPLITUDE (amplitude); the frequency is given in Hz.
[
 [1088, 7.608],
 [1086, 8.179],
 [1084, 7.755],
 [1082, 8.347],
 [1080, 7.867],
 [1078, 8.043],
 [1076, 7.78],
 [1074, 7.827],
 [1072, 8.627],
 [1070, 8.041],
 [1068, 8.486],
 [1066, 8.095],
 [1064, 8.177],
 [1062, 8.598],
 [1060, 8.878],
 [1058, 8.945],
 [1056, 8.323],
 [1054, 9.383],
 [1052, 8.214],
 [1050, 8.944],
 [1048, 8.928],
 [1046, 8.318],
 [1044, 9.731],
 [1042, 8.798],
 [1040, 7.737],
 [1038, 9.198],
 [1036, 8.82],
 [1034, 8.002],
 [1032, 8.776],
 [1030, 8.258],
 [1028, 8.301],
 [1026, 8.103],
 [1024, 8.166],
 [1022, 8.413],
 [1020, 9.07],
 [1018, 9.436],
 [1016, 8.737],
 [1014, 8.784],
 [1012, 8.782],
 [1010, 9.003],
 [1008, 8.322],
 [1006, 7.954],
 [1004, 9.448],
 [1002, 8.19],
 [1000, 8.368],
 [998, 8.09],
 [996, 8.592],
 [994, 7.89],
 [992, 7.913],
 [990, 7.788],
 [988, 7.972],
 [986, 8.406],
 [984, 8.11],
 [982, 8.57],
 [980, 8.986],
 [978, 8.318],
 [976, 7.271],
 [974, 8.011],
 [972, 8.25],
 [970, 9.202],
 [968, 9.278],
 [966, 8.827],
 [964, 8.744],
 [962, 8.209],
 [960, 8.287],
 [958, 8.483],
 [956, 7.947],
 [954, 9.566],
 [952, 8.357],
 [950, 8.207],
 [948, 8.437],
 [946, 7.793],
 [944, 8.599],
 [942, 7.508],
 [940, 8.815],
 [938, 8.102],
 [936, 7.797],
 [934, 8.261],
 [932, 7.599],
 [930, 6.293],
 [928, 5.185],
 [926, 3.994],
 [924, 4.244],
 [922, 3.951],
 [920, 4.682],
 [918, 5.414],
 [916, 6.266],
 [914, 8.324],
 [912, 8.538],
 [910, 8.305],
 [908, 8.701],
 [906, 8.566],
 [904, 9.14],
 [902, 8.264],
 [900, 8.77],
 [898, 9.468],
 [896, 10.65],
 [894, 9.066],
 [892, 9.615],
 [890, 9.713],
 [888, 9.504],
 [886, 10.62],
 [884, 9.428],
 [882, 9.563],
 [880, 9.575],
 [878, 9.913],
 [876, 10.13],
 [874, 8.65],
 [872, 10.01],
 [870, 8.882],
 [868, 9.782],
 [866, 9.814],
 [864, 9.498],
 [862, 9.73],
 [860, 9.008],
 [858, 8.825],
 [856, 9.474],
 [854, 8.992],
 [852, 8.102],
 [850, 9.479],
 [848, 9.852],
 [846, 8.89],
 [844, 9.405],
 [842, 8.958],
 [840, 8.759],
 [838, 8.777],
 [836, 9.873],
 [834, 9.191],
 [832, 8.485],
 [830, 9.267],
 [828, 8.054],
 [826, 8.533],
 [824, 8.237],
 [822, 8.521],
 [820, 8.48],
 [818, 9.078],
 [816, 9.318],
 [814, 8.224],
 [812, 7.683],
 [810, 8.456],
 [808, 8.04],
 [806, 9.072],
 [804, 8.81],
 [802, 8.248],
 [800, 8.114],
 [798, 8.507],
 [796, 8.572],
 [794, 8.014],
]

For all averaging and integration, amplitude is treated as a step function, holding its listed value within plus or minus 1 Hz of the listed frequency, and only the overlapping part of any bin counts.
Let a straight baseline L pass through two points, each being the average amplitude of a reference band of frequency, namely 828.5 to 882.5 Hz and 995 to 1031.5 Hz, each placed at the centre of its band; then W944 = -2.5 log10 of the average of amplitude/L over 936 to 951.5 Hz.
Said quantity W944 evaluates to 0.09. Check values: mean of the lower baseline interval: 9.28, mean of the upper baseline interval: 8.56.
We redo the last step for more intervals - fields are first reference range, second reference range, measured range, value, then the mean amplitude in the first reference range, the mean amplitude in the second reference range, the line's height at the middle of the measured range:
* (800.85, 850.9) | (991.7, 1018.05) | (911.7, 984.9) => 0.13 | 8.78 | 8.52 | 8.6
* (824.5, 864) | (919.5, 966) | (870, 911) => -0.13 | 9.04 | 7.41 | 8.27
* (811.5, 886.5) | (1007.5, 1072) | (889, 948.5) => 0.17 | 9.13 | 8.62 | 8.95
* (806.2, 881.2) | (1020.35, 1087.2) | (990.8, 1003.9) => 0.04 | 9.03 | 8.43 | 8.59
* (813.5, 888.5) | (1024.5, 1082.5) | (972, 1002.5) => 0.07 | 9.19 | 8.47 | 8.7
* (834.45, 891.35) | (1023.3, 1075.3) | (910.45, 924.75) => 0.45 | 9.4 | 8.52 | 9.14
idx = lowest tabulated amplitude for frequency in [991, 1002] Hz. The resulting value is 7.89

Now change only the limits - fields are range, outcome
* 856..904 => 8.264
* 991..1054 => 7.737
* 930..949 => 6.293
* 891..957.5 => 3.951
